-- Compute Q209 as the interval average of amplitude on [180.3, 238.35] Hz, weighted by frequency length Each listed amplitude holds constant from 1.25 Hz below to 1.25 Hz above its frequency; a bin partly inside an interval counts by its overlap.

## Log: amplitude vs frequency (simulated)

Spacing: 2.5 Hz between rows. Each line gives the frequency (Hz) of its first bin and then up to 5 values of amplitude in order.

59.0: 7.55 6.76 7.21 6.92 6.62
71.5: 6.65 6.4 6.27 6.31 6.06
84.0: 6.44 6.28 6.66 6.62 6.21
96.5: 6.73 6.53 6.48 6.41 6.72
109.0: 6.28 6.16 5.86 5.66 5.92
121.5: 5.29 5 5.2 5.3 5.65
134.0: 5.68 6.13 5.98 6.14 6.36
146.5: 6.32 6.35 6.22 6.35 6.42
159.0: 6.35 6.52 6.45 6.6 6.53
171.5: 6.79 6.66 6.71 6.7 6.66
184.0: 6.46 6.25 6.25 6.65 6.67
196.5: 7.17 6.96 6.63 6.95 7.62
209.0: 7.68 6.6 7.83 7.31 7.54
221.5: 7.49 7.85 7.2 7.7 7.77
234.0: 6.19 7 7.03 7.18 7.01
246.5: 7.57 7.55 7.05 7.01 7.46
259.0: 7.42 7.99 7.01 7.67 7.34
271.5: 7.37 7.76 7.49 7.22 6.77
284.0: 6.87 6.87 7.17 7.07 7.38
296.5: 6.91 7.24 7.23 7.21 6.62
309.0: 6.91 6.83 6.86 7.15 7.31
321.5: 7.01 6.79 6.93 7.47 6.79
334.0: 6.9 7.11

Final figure 7.06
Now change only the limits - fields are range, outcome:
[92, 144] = 5.99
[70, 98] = 6.42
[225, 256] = 7.2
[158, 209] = 6.71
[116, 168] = 6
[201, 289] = 7.29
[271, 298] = 7.17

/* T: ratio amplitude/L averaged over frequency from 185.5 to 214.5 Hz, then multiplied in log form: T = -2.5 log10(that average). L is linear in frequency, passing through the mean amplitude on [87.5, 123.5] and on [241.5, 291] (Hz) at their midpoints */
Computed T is -0.01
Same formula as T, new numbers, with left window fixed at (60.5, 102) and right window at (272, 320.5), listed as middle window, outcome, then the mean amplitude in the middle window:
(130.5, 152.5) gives 0.10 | 6.1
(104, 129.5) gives 0.15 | 5.78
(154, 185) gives 0.03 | 6.56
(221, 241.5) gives -0.05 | 7.27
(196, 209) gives -0.04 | 7.12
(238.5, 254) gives -0.04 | 7.22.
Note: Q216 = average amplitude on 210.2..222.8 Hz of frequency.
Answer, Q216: 7.36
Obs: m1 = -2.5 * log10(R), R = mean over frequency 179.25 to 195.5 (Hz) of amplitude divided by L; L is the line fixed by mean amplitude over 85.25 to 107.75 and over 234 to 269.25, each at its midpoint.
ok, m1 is 0.071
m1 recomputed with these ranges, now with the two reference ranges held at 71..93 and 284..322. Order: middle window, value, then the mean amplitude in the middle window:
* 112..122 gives 0.134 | 5.75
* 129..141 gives 0.129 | 5.82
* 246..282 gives -0.069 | 7.39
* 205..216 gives -0.098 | 7.41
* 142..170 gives 0.036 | 6.4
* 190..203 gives -0.012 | 6.81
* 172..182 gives -0.002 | 6.69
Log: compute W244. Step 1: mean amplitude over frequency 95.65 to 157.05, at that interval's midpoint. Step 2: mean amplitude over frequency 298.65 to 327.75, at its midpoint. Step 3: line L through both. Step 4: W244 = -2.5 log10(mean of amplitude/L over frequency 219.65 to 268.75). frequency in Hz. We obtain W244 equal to -0.11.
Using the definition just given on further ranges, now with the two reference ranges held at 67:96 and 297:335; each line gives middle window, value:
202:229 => -0.10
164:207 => 0.00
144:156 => 0.05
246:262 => -0.08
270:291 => -0.04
